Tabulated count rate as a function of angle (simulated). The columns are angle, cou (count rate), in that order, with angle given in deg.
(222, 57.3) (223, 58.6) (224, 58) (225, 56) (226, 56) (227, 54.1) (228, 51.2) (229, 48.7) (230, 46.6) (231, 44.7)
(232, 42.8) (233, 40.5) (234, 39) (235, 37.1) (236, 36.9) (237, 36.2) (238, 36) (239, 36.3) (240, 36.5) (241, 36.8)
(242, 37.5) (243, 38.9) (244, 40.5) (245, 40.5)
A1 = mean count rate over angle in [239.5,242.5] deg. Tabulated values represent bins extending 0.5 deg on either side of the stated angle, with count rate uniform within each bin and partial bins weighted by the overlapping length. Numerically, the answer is 36.9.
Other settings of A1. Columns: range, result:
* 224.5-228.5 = 54.3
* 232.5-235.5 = 38.9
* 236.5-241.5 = 36.4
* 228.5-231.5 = 46.7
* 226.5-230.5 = 50.1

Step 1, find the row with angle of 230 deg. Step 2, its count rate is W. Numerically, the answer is 46.6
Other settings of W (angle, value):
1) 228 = 51.2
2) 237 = 36.2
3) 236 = 36.9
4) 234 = 39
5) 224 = 58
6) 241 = 36.8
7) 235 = 37.1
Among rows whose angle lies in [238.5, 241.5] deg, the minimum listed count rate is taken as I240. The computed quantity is 36.3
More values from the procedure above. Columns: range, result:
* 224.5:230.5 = 46.6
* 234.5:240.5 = 36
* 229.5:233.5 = 40.5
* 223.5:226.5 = 56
